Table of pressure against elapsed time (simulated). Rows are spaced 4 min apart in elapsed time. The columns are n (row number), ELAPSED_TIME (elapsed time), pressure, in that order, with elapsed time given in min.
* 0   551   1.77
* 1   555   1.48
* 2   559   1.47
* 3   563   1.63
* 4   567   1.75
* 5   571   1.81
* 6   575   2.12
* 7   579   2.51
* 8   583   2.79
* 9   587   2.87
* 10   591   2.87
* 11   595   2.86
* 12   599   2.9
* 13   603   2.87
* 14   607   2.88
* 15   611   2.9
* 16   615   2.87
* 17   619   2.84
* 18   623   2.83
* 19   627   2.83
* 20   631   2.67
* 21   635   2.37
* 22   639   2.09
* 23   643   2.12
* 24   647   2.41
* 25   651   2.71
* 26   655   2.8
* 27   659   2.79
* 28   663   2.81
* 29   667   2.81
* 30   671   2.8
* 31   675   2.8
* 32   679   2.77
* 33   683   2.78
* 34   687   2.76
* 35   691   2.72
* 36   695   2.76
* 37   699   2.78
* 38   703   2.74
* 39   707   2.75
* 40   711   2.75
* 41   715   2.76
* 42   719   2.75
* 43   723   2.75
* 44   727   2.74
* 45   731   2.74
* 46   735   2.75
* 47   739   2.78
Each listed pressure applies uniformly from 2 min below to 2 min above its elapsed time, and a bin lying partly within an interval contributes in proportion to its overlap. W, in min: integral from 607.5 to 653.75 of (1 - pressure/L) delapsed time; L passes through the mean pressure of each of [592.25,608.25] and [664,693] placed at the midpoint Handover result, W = 3.65 min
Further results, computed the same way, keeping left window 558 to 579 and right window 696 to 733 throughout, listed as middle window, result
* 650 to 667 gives -2.7 min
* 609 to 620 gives -3.8 min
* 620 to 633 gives -3.4 min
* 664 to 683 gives -2.3 min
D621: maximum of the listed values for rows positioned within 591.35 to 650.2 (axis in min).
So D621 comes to 2.9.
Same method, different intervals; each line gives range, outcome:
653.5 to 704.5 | 2.81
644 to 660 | 2.8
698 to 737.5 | 2.78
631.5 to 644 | 2.37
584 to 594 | 2.87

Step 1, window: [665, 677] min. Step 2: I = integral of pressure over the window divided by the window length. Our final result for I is 2.8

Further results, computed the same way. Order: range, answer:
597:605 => 2.88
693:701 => 2.77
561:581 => 1.96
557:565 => 1.55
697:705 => 2.76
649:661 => 2.77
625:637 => 2.62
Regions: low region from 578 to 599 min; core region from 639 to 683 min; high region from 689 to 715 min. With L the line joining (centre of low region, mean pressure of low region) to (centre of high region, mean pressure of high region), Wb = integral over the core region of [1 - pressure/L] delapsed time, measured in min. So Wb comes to 1.7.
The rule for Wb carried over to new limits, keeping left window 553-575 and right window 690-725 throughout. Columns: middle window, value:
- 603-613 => -4.42 min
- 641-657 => -1.35 min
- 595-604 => -4.37 min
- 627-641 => -1.58 min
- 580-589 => -4.77 min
